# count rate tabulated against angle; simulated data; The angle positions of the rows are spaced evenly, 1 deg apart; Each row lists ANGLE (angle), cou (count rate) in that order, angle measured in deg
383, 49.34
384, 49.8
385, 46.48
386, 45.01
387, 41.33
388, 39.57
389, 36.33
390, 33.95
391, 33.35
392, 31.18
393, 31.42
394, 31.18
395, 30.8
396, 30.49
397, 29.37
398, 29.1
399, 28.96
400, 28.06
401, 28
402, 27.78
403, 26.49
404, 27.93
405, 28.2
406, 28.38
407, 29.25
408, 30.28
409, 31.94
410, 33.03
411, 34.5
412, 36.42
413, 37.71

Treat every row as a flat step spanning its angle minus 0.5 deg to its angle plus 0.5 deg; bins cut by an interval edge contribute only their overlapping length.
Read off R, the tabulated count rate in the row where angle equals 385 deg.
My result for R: 46.48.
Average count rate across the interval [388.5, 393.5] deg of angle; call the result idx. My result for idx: 33.2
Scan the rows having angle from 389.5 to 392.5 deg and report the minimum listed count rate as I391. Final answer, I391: 31.18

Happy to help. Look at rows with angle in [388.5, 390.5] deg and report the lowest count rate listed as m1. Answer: 33.95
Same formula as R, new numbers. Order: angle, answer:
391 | 33.35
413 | 37.71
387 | 41.33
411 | 34.5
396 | 30.49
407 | 29.25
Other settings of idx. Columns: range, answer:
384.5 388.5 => 43.1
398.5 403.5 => 27.9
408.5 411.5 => 33.2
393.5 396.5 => 30.8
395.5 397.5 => 29.9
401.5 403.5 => 27.1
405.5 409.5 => 30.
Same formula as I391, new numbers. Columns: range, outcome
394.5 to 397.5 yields 29.37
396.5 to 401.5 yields 28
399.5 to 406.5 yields 26.49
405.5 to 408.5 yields 28.38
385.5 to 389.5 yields 36.33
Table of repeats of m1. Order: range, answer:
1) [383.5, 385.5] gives 46.48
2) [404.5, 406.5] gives 28.2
